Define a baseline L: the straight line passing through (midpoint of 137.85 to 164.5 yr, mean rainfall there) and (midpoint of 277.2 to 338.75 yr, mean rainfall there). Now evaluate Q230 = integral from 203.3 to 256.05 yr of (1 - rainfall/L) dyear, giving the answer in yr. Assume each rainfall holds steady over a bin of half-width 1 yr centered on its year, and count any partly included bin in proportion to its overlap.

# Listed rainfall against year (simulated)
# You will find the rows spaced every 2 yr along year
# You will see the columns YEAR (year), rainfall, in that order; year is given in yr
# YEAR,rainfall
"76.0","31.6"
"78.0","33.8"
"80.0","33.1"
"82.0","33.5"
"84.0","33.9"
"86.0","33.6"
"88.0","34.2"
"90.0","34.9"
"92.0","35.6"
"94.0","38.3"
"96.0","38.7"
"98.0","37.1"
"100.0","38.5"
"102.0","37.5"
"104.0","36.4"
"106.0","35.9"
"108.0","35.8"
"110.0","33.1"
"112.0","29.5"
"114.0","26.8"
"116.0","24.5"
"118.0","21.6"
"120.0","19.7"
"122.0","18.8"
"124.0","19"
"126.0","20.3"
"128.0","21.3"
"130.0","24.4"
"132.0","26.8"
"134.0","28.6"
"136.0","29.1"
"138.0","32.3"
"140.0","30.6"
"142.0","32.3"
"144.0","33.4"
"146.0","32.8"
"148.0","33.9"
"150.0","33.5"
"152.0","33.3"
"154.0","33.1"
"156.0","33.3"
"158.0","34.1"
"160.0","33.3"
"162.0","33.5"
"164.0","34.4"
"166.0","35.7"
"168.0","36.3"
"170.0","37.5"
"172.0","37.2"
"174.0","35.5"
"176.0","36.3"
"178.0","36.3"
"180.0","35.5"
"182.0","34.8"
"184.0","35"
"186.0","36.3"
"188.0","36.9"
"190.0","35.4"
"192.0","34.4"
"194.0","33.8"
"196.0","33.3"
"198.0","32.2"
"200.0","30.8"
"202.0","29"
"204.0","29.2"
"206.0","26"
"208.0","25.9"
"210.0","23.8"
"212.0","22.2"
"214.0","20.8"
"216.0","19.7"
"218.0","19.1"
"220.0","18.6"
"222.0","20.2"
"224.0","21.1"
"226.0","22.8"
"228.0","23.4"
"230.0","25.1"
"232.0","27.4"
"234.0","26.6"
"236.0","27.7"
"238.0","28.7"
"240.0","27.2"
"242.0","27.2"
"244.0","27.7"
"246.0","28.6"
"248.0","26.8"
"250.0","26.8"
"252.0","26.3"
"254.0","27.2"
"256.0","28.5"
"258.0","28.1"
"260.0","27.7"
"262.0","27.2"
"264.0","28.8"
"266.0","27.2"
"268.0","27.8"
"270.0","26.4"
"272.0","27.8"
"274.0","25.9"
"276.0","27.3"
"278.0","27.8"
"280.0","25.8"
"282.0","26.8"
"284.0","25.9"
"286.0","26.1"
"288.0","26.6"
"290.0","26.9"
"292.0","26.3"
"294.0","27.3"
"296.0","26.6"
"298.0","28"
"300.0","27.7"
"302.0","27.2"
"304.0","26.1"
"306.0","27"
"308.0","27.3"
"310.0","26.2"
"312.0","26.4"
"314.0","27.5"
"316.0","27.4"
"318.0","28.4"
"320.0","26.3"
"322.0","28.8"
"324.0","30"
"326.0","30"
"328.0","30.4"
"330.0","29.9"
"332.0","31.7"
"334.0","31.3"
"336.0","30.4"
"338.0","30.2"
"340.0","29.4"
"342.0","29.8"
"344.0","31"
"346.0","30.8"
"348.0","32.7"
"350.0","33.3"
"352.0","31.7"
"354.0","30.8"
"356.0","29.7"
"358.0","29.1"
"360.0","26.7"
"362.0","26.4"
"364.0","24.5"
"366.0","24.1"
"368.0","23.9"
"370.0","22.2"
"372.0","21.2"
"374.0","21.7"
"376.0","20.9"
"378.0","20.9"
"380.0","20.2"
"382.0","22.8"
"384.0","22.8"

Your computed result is 9.6 yr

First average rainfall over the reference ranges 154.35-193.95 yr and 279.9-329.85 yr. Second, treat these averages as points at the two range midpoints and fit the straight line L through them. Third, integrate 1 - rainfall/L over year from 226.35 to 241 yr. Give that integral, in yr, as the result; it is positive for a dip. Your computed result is 2.4 yr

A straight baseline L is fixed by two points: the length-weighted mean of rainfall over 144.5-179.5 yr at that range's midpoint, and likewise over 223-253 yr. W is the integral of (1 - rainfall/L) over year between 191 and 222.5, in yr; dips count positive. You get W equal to 3.80 yr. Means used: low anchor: 34.7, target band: 26.3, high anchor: 26.2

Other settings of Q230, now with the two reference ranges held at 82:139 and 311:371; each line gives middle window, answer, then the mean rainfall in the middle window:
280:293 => 1.24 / 26.4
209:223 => 4.25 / 20.6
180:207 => -2.90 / 33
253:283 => 1.98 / 27.4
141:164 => -2.57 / 33.4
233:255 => 1.56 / 27.3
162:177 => -3.03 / 36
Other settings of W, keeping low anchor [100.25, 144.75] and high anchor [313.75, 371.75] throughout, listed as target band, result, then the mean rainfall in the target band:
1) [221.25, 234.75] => 2.2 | 23.8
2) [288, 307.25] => 1.1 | 27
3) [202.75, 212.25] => 0.9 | 25.8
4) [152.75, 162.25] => -1.7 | 33.5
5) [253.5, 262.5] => 0.3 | 27.8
